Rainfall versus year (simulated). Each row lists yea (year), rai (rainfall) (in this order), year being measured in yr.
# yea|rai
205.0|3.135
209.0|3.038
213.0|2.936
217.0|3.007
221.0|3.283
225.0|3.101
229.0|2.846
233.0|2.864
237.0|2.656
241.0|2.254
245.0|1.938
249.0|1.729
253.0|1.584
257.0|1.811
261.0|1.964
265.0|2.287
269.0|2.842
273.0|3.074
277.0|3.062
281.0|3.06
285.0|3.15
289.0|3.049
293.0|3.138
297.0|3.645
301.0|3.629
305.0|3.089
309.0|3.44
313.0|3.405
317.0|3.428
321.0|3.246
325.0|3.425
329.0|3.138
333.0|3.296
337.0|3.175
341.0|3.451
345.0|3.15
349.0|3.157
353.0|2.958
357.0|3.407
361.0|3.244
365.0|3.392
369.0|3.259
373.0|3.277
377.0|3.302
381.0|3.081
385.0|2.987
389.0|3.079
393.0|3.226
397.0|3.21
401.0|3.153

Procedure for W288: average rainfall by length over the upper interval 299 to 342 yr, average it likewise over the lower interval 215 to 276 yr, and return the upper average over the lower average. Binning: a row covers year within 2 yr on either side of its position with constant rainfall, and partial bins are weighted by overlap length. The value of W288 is 1.34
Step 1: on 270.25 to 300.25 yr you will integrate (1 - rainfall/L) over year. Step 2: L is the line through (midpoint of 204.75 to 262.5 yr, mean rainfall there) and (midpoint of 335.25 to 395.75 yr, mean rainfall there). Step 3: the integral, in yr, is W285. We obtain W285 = -4.1 yr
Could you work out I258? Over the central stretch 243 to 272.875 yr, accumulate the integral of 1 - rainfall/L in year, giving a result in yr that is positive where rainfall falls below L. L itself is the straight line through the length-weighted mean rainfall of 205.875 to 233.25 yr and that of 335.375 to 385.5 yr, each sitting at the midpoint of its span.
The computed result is 9.6 yr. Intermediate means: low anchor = 3.03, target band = 2.09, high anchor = 3.23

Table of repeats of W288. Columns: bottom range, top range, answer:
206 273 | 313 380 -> 1.29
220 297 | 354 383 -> 1.24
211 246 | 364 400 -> 1.15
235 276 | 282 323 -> 1.48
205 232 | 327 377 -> 1.07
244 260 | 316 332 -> 1.87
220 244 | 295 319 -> 1.24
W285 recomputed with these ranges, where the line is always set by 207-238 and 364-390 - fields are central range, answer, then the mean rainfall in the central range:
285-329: -3.3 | 3.33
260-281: 2.3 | 2.72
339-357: -0.3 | 3.2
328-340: -0.4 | 3.23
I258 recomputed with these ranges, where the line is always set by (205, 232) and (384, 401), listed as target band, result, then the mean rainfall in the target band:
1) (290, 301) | -1.2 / 3.4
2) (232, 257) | 7.7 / 2.11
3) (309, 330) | -1.7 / 3.35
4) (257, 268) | 3.3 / 2.13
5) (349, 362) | -0.3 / 3.19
